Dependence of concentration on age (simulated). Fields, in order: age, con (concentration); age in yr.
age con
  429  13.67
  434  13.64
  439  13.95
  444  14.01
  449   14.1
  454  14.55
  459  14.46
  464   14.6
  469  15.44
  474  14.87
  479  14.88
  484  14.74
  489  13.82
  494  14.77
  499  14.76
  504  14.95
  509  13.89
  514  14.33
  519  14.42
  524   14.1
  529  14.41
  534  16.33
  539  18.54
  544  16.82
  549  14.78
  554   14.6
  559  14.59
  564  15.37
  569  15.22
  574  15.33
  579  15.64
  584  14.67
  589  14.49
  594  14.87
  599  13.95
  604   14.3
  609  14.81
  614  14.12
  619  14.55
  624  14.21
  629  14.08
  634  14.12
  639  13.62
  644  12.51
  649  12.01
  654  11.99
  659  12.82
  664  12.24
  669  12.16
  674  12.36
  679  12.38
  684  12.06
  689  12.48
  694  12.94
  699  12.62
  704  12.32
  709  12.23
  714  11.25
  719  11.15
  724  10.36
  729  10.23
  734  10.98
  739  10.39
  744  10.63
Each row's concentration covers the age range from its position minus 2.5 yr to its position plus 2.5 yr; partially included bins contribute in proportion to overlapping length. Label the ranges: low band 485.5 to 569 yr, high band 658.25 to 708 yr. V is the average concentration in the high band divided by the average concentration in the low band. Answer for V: 0.8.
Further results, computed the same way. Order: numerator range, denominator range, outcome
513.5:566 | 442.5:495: 1.05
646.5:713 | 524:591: 0.80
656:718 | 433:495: 0.85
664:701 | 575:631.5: 0.85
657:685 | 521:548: 0.77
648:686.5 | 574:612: 0.83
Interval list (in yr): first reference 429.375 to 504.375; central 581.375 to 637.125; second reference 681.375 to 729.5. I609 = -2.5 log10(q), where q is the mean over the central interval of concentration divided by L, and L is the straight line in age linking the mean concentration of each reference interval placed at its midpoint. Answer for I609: -0.118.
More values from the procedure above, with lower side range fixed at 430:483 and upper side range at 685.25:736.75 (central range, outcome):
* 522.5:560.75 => -0.15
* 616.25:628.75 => -0.14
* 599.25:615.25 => -0.13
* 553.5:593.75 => -0.14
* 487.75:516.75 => -0.04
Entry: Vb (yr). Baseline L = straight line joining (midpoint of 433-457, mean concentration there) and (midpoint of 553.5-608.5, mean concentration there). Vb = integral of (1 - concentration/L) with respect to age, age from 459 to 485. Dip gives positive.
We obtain -1.2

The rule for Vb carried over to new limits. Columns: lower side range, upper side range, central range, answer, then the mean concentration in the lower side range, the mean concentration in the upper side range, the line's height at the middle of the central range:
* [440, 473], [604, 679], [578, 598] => -1.7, 14.5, 13.3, 13.6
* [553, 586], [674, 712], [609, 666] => 1.1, 15.1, 12.4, 13.6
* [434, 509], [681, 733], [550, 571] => -2.3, 14.5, 11.7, 13.5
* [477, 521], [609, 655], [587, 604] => -0.7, 14.5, 13.6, 13.8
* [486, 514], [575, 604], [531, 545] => -2.5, 14.4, 14.7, 14.6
